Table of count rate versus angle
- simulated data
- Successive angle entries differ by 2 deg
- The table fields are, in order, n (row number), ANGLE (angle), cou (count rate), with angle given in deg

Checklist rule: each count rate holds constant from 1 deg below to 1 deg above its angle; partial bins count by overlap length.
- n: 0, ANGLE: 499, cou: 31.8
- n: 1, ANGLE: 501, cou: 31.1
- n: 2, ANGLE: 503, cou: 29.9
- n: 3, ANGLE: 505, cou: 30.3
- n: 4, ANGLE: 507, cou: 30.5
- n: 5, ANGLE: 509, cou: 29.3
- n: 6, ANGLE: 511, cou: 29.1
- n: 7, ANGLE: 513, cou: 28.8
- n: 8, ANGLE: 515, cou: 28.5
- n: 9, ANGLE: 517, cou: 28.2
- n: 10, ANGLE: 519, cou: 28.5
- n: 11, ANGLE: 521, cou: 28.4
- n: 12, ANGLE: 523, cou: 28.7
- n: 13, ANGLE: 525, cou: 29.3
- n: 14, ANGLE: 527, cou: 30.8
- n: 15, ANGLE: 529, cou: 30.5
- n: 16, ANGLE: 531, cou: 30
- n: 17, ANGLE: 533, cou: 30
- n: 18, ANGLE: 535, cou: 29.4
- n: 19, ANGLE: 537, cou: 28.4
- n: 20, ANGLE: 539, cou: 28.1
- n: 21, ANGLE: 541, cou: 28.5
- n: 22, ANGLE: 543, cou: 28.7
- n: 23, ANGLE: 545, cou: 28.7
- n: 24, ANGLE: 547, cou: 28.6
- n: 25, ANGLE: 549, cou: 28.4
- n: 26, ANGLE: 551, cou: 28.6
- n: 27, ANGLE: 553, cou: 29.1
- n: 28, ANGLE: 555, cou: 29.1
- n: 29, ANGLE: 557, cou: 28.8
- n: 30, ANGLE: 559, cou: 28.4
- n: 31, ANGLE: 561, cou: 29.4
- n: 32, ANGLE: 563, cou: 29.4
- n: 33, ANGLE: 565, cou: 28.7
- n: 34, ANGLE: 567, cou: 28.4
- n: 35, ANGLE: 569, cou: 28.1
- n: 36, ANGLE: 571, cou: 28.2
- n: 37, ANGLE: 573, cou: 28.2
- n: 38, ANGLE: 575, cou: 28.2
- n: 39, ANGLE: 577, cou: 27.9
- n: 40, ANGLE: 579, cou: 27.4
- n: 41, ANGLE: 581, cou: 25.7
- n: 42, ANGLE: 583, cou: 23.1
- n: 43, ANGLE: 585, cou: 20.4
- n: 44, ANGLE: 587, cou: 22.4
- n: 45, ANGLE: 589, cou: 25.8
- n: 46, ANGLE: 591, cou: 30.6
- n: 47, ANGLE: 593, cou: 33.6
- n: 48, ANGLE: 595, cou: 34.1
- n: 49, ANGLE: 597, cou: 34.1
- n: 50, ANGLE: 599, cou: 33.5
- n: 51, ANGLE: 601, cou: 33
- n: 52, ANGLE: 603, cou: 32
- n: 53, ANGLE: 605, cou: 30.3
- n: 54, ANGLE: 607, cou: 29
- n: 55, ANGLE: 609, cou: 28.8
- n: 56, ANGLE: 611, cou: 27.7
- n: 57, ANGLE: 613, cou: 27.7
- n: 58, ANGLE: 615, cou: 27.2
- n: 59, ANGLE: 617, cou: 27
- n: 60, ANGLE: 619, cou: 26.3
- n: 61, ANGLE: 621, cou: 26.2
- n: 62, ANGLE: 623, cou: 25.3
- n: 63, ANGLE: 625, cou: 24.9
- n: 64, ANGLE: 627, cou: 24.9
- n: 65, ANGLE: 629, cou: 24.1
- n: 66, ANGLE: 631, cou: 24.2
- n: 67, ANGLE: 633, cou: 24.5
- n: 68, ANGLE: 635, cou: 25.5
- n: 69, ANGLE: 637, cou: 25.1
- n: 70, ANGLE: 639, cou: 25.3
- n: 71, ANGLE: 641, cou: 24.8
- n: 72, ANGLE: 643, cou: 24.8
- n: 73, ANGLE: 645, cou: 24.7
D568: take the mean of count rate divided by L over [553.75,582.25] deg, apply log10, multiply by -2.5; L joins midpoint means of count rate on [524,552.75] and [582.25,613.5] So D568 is 0.04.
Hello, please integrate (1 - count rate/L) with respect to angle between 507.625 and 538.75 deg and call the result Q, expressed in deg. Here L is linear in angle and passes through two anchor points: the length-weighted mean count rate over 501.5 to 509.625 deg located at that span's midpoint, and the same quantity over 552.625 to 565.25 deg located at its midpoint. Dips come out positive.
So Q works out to 0.58 deg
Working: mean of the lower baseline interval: 30.1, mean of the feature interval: 29.2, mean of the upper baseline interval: 29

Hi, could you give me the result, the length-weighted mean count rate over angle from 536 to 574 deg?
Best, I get 28.6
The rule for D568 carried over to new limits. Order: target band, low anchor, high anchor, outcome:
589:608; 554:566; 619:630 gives -0.19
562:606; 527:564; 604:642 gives -0.04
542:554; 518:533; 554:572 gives 0.01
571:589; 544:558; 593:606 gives 0.21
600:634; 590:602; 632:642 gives 0.07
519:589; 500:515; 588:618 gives 0.07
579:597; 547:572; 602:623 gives 0.04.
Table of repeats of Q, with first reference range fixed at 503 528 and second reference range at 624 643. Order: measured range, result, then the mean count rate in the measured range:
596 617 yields -3.52 deg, 30.2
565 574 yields -0.35 deg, 28.3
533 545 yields -0.17 deg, 28.7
